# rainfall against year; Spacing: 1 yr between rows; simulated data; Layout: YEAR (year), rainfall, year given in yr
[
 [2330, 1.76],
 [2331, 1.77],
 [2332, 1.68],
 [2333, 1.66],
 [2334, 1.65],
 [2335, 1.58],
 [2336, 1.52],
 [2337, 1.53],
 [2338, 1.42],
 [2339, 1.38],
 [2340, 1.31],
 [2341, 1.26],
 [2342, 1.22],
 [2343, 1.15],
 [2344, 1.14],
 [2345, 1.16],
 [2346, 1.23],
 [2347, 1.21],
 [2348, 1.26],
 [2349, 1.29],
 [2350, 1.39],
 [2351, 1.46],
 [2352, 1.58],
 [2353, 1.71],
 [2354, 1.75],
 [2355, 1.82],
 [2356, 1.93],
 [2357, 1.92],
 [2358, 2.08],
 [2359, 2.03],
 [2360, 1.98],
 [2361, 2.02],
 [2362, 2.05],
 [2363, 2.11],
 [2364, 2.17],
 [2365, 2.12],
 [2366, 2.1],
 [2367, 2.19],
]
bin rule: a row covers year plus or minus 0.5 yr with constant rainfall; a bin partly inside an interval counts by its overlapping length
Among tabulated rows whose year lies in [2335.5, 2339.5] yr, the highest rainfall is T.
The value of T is 1.53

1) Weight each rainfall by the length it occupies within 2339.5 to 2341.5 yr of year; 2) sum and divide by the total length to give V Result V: 1.29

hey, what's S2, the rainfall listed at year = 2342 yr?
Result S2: 1.22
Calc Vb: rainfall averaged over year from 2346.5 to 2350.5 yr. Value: 1.29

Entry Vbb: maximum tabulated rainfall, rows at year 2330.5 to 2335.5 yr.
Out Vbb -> 1.77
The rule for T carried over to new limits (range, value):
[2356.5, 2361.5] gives 2.08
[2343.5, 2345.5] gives 1.16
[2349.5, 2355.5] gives 1.82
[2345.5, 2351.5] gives 1.46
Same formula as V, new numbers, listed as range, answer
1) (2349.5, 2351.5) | 1.42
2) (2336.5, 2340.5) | 1.41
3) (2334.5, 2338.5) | 1.51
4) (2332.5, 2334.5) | 1.65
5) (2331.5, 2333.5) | 1.67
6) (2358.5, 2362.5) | 2.02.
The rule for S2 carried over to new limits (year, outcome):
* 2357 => 1.92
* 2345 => 1.16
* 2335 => 1.58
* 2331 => 1.77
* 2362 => 2.05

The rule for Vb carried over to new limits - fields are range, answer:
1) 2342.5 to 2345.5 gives 1.15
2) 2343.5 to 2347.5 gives 1.19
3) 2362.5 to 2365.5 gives 2.13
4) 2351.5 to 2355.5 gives 1.72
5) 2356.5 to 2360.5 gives 2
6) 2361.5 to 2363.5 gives 2.08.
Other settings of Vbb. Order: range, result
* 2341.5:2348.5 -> 1.26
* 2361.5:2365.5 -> 2.17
